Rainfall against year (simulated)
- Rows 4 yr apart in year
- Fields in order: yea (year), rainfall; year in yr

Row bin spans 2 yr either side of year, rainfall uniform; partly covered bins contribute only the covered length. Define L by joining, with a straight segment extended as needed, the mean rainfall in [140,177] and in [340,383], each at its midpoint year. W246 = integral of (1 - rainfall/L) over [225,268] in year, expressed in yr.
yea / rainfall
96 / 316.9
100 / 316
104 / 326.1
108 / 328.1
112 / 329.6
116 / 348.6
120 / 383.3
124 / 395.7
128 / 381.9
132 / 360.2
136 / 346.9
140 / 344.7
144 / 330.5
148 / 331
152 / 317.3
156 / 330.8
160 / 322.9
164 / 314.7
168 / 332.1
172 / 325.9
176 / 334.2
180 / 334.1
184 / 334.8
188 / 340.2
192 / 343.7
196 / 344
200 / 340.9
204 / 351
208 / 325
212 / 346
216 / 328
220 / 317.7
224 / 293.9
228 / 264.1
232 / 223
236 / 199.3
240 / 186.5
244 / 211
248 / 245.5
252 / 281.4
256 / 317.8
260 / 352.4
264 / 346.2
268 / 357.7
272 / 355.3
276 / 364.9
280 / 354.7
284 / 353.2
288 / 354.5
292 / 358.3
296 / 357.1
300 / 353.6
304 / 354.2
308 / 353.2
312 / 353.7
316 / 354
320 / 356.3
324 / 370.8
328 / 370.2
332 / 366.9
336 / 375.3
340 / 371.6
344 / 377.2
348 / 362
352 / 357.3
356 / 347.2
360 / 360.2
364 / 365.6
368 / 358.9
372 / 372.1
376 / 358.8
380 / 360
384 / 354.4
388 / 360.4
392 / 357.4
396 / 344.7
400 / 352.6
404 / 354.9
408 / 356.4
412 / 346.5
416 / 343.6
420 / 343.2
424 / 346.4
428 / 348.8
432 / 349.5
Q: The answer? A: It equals 9.4 yr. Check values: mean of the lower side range 327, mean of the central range 268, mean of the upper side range 362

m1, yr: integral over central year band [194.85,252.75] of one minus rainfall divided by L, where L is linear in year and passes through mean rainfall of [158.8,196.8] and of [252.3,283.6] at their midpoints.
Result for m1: 9.6 yr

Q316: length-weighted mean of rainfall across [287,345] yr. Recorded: 362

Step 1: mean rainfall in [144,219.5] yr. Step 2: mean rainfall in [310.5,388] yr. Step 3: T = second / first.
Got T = 1.09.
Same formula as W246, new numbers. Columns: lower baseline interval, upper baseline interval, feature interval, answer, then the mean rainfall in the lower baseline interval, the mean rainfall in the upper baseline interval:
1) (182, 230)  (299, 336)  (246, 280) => 1.5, 327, 360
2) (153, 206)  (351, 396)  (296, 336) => -1.0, 334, 359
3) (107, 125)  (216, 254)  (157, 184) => -1.8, 357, 251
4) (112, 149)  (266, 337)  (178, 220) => 2.4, 357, 359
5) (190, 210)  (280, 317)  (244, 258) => 3.1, 341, 355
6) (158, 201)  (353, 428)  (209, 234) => 3.0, 333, 355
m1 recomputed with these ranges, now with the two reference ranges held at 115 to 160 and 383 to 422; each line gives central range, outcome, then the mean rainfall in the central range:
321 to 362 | -1.69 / 366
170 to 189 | 0.94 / 334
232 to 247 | 6.23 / 205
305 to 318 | -0.10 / 354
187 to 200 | 0.31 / 343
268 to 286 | -0.31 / 357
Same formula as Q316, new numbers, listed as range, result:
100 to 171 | 342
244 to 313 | 338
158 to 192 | 331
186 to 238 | 309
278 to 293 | 355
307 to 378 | 363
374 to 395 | 358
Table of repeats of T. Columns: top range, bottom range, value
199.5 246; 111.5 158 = 0.80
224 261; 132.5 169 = 0.76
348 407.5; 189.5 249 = 1.24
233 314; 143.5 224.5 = 0.96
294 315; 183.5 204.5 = 1.03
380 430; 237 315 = 1.08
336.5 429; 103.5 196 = 1.05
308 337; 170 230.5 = 1.11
